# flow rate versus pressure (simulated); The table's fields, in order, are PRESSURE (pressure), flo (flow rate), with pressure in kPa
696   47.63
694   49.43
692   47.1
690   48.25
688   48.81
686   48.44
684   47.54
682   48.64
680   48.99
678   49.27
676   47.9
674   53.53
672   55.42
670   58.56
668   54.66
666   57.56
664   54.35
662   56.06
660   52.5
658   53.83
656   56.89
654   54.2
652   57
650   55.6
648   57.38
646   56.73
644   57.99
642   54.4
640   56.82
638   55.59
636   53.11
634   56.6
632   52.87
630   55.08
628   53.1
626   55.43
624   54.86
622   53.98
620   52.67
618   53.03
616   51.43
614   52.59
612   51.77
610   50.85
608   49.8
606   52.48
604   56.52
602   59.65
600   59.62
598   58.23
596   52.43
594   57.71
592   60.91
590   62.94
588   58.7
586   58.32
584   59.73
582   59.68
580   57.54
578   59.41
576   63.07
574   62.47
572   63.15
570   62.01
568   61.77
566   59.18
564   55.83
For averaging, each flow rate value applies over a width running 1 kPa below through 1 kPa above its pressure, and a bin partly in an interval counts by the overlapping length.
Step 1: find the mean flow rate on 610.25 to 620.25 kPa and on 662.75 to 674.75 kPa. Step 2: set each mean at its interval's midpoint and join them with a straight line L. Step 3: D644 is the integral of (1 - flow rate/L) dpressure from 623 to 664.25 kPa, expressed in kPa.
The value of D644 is -0.9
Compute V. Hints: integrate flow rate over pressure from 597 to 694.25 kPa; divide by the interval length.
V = 53.6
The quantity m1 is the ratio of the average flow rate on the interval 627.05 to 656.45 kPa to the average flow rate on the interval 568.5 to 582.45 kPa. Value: 0.91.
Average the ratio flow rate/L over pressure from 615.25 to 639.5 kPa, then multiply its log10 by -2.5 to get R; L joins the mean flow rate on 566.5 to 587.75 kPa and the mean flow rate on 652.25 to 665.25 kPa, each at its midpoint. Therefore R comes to 0.06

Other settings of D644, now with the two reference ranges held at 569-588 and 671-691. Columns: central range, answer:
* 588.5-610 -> 0.6 kPa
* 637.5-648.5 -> -0.6 kPa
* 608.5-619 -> 0.9 kPa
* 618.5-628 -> 0.3 kPa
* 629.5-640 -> -0.1 kPa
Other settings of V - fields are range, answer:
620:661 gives 55.1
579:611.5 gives 57.1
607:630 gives 52.8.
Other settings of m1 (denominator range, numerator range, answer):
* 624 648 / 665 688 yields 0.94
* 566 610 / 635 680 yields 0.93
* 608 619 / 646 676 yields 1.07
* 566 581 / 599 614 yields 0.89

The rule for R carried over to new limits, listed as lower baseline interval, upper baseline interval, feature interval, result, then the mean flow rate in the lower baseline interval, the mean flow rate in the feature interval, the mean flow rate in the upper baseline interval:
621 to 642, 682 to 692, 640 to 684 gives -0.064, 54.7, 54.3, 48.2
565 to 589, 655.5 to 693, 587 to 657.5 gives 0.020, 60.4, 55.4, 52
